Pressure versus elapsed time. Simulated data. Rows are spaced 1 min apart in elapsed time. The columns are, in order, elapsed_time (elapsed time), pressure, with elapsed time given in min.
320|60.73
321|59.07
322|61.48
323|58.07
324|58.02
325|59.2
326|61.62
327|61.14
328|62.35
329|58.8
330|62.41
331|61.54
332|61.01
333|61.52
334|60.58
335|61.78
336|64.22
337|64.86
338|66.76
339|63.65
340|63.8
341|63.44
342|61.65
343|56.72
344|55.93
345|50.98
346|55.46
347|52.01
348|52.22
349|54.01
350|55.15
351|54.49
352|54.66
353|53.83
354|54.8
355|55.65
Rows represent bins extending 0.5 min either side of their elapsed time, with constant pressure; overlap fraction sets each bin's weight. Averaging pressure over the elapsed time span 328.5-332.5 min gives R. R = 60.9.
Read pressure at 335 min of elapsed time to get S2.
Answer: 61.78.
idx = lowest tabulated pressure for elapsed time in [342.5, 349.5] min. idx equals 50.98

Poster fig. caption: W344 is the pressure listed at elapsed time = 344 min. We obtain 55.93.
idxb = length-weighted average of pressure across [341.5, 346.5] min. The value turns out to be 56.1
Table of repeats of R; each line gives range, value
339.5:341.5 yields 63.6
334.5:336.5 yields 63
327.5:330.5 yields 61.2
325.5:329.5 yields 61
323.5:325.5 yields 58.6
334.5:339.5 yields 64.3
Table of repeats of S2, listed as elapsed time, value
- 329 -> 58.8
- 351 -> 54.49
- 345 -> 50.98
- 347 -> 52.01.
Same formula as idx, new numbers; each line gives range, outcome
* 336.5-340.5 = 63.65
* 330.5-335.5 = 60.58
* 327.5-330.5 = 58.8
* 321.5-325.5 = 58.02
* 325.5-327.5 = 61.14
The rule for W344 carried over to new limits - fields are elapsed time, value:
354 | 54.8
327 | 61.14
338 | 66.76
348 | 52.22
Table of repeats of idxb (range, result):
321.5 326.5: 59.7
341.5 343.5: 59.2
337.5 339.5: 65.2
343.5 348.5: 53.3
